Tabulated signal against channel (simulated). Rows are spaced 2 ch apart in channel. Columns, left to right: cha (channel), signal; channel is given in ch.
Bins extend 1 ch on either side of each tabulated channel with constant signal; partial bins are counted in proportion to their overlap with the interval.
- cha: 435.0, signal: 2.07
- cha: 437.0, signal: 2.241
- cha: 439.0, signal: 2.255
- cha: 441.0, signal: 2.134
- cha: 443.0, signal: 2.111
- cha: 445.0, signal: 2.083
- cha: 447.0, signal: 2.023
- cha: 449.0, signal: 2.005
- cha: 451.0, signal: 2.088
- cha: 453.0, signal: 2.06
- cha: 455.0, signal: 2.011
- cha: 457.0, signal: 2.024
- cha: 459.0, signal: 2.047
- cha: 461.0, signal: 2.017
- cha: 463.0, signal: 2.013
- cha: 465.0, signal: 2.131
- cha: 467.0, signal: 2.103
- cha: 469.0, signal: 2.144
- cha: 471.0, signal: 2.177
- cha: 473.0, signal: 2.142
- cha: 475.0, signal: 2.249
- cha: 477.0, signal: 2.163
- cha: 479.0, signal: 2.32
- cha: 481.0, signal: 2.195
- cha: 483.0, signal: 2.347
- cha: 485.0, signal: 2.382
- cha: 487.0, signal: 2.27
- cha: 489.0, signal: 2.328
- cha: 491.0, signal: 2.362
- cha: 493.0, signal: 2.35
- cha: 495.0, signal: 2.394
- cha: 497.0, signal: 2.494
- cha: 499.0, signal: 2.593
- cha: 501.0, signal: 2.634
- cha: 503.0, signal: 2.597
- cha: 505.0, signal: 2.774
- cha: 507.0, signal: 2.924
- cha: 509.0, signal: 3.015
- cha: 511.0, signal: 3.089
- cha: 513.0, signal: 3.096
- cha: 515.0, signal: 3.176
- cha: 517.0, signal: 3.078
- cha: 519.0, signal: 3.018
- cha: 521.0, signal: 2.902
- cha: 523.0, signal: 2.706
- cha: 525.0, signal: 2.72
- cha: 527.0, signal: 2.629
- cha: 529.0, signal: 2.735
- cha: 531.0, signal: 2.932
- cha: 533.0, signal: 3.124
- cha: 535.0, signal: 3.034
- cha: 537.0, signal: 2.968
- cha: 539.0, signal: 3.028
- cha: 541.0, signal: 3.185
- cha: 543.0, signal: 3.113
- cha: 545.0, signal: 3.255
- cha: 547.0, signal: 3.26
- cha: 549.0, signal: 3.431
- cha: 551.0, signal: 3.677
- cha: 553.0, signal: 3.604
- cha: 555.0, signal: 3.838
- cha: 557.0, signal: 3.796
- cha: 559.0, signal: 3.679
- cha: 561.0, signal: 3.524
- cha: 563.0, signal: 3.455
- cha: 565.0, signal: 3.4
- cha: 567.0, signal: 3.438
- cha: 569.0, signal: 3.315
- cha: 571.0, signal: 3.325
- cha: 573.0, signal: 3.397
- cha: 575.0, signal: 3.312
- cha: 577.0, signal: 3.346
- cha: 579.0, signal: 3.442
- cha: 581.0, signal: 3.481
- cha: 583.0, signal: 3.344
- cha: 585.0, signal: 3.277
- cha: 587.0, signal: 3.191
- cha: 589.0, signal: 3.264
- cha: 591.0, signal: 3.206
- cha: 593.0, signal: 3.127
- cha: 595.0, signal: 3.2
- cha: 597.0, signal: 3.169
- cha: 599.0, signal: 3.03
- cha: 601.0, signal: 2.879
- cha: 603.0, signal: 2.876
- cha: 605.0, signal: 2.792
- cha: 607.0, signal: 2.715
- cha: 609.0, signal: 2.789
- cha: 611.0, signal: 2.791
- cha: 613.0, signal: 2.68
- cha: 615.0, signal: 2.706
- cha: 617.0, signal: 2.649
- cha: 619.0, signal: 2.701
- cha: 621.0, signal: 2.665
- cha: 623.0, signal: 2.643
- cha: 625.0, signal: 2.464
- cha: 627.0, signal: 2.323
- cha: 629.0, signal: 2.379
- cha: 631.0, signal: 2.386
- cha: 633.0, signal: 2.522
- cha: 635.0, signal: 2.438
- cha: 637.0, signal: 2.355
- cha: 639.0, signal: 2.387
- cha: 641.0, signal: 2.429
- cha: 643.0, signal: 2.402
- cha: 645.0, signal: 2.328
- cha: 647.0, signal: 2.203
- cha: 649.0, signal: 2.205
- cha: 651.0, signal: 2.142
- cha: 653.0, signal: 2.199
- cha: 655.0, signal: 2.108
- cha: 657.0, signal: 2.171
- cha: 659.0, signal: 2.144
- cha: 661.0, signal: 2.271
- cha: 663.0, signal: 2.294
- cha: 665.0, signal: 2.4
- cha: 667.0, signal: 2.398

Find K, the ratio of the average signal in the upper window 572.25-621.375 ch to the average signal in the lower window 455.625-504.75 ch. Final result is 1.34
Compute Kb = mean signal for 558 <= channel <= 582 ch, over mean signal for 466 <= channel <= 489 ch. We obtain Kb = 1.54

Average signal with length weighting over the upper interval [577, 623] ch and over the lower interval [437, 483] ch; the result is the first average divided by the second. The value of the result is 1.41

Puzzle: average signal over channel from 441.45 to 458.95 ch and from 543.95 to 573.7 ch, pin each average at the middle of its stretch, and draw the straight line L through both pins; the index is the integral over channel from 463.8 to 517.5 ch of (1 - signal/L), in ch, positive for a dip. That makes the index 2.2 ch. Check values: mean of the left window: 2.05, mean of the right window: 3.49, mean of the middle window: 2.49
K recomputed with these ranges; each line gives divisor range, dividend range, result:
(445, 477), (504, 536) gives 1.41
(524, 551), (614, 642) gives 0.82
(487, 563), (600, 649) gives 0.85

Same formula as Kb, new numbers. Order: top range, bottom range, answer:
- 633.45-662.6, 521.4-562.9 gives 0.71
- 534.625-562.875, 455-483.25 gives 1.59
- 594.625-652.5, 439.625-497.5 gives 1.19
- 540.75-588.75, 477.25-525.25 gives 1.29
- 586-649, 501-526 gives 0.92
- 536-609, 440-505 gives 1.47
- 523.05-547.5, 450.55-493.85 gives 1.37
